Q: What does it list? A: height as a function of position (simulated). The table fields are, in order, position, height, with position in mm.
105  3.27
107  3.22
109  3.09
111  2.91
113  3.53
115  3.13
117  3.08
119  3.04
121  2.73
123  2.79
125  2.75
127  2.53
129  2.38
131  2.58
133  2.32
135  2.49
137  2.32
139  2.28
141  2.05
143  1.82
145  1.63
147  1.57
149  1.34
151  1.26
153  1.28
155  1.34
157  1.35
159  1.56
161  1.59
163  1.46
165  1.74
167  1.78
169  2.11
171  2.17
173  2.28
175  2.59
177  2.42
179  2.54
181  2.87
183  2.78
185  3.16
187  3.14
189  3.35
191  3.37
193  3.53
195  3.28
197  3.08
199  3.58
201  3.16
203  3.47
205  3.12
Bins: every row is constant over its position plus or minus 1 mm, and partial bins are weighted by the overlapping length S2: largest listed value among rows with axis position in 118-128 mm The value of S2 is 3.04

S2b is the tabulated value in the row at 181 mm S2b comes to 2.87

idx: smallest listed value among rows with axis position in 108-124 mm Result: 2.73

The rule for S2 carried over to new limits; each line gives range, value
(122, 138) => 2.79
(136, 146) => 2.32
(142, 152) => 1.82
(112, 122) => 3.53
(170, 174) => 2.28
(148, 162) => 1.59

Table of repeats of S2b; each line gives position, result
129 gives 2.38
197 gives 3.08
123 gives 2.79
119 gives 3.04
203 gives 3.47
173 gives 2.28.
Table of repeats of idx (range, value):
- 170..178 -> 2.17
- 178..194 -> 2.54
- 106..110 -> 3.09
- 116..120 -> 3.04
